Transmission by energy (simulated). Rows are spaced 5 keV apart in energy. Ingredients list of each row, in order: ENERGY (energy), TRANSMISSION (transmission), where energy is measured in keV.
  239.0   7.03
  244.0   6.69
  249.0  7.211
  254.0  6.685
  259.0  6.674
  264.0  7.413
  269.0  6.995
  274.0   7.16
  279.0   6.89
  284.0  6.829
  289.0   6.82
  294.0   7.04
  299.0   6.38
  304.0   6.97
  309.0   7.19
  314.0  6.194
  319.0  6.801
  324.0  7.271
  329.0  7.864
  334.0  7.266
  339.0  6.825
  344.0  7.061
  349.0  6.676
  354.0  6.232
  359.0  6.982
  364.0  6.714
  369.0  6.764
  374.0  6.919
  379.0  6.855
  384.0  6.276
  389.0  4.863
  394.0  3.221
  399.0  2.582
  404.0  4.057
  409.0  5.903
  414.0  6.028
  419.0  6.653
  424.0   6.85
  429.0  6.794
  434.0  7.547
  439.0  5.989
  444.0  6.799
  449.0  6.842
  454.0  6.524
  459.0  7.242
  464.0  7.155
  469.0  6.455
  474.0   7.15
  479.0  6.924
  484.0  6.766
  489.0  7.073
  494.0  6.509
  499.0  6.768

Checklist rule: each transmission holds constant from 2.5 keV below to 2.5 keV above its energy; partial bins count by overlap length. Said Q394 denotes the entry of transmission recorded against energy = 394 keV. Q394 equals 3.221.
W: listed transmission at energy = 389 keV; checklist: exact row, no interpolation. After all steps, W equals 4.863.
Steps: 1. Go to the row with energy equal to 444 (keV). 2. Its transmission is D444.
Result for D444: 6.799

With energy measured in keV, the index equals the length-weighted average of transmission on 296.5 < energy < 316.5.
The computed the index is 6.68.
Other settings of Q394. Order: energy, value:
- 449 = 6.842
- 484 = 6.766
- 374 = 6.919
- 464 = 7.155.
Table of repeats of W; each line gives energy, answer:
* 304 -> 6.97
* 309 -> 7.19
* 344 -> 7.061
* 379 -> 6.855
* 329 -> 7.864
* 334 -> 7.266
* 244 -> 6.69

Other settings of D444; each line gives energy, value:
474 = 7.15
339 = 6.825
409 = 5.903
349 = 6.676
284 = 6.829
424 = 6.85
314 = 6.194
